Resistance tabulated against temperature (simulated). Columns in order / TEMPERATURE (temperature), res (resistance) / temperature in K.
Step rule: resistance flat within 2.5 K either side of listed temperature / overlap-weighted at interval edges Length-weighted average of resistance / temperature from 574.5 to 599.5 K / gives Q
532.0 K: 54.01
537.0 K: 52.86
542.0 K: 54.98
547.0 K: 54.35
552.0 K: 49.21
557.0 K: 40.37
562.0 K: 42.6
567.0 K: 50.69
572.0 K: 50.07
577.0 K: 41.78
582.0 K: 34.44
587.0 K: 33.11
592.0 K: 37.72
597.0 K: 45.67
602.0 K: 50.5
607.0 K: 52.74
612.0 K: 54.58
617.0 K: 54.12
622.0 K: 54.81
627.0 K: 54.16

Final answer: 38.5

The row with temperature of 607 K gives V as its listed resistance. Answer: 52.74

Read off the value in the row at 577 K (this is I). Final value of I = 41.78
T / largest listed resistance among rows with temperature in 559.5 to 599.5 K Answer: 50.69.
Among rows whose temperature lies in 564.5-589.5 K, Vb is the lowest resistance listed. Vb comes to 33.11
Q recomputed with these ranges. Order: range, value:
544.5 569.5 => 47.4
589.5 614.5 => 48.2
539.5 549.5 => 54.7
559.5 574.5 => 47.8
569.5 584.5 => 42.1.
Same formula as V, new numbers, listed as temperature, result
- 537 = 52.86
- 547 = 54.35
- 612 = 54.58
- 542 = 54.98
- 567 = 50.69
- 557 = 40.37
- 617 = 54.12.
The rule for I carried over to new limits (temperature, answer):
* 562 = 42.6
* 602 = 50.5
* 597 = 45.67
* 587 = 33.11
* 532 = 54.01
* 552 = 49.21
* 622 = 54.81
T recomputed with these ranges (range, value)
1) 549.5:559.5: 49.21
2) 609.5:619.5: 54.58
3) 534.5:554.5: 54.98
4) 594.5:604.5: 50.5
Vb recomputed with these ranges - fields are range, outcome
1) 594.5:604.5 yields 45.67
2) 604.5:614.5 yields 52.74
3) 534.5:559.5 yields 40.37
